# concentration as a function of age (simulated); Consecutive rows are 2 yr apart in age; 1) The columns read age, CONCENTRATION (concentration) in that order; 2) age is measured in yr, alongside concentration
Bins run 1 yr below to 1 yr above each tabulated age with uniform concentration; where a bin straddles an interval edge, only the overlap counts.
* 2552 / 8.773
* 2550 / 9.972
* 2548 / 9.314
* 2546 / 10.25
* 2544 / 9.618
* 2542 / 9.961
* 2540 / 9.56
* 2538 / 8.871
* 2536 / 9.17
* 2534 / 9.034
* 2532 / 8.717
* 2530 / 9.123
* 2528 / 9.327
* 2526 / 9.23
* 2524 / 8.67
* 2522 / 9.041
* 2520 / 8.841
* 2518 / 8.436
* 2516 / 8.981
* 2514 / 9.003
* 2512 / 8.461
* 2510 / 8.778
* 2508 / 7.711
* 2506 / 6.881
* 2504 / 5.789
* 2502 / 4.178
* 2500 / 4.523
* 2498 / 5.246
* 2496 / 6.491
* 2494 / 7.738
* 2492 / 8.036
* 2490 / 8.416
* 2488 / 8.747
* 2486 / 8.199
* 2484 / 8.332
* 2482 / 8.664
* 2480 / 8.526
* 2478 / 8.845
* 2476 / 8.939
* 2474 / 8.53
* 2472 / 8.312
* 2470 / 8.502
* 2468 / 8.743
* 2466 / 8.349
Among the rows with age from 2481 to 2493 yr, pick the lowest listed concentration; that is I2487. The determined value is 8.036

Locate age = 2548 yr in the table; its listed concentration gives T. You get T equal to 9.314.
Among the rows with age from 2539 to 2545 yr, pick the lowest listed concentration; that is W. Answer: 9.56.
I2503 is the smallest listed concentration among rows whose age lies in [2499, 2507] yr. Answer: 4.178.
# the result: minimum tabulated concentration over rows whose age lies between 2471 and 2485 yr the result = 8.312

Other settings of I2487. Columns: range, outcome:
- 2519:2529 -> 8.67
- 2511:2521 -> 8.436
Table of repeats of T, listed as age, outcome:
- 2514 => 9.003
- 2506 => 6.881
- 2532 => 8.717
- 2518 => 8.436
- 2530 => 9.123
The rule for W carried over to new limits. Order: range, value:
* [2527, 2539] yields 8.717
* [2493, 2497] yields 6.491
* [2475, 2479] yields 8.845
